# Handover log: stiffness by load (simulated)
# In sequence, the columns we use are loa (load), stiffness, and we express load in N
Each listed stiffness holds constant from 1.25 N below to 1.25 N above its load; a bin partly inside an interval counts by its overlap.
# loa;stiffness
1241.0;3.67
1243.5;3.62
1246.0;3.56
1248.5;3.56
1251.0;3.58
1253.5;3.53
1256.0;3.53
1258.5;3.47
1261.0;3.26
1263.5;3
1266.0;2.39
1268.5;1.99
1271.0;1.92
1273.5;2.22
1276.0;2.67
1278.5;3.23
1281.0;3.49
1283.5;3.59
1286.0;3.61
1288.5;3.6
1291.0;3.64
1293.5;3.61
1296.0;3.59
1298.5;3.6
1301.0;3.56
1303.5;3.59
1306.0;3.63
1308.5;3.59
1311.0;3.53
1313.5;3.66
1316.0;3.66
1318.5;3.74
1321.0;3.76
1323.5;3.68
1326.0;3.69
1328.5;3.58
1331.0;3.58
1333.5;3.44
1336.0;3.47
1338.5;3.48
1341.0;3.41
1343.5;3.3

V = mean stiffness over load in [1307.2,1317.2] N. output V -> 3.61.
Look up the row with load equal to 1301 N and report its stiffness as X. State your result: 3.56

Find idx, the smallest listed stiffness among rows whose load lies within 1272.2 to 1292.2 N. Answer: 2.22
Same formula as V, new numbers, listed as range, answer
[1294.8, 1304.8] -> 3.59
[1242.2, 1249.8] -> 3.58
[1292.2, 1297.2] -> 3.6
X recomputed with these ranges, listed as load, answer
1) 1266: 2.39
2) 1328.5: 3.58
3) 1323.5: 3.68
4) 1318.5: 3.74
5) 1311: 3.53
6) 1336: 3.47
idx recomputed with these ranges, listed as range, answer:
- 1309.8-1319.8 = 3.53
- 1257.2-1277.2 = 1.92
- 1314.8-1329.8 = 3.58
